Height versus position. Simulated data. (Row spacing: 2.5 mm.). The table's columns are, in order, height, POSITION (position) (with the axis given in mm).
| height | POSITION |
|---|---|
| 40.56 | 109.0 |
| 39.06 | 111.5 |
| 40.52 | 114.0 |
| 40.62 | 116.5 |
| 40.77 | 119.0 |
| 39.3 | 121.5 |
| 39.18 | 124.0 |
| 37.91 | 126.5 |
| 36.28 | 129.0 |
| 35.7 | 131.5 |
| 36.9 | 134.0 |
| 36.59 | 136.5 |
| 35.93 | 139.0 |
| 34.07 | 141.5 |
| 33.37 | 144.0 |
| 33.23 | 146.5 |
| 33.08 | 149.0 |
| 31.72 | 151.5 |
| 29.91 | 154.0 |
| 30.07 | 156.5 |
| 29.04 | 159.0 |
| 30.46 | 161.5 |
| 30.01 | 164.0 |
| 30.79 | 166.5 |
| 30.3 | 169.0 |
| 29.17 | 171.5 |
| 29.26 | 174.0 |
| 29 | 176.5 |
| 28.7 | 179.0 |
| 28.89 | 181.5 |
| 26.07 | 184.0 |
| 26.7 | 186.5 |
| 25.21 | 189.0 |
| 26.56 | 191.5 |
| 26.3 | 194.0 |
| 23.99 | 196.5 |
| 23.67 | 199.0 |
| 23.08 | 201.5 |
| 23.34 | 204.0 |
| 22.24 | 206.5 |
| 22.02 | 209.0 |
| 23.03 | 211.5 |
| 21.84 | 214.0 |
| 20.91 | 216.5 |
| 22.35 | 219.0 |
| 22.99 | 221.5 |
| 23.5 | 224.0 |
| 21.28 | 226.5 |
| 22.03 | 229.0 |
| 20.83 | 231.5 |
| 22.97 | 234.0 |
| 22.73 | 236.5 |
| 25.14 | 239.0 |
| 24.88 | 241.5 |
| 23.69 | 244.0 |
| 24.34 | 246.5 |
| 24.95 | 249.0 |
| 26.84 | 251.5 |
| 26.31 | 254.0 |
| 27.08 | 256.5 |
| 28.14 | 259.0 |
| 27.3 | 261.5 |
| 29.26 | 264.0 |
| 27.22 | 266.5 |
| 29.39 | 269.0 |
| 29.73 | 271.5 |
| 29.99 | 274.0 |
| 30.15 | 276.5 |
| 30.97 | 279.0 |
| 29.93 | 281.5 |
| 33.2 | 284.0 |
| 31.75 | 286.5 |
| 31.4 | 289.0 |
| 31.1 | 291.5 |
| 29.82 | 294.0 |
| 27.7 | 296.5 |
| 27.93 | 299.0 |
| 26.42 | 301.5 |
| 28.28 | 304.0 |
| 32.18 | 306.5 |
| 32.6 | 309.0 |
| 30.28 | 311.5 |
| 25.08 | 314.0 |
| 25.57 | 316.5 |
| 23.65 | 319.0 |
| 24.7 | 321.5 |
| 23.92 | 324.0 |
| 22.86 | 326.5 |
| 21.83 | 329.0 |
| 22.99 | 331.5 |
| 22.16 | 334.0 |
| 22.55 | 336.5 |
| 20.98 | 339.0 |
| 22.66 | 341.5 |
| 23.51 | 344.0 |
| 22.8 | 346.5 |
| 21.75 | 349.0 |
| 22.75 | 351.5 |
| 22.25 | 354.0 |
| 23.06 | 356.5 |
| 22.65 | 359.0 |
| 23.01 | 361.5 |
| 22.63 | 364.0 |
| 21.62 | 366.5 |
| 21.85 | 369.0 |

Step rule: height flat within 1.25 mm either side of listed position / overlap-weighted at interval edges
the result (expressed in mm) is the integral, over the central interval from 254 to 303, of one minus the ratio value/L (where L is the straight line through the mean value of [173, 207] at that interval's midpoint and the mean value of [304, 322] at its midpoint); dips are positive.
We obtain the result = -3.50 mm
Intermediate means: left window 26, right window 27.9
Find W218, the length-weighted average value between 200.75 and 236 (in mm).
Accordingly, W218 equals 22.3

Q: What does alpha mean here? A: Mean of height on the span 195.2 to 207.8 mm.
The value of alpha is 23.3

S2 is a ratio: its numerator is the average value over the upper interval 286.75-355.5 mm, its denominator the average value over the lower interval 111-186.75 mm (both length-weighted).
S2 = 0.8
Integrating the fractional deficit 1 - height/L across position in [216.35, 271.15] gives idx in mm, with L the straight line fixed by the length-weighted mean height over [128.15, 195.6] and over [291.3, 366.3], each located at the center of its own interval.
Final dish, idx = 5.76 mm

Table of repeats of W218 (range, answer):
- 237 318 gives 28.3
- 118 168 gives 34.2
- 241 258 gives 25.5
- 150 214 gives 27.1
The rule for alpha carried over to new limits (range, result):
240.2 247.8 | 24.3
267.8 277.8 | 29.8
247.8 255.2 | 26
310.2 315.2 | 27.8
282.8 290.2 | 32.1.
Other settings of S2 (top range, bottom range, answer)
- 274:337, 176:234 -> 1.15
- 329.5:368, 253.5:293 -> 0.76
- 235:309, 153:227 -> 1.08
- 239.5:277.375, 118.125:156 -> 0.77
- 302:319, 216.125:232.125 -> 1.29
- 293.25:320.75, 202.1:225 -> 1.25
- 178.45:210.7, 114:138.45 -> 0.66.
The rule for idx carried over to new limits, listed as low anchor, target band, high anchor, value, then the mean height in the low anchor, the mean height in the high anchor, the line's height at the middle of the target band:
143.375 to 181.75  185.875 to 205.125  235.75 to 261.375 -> 2.5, 30.4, 25.5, 28.6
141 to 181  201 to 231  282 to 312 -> 8.0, 30.7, 30.2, 30.5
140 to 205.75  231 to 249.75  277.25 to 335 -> 2.9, 28.7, 27.7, 28.2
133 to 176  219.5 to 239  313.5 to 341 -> 3.9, 31.9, 23.2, 28.2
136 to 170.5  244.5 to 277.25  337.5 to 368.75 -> -1.0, 31.9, 22.5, 26.8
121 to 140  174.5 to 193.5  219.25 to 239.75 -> 1.3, 37.2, 22.6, 29.3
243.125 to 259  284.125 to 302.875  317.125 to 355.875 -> -4.1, 25.8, 22.8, 24.3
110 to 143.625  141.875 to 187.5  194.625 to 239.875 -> 2.0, 37.8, 22.7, 31.5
